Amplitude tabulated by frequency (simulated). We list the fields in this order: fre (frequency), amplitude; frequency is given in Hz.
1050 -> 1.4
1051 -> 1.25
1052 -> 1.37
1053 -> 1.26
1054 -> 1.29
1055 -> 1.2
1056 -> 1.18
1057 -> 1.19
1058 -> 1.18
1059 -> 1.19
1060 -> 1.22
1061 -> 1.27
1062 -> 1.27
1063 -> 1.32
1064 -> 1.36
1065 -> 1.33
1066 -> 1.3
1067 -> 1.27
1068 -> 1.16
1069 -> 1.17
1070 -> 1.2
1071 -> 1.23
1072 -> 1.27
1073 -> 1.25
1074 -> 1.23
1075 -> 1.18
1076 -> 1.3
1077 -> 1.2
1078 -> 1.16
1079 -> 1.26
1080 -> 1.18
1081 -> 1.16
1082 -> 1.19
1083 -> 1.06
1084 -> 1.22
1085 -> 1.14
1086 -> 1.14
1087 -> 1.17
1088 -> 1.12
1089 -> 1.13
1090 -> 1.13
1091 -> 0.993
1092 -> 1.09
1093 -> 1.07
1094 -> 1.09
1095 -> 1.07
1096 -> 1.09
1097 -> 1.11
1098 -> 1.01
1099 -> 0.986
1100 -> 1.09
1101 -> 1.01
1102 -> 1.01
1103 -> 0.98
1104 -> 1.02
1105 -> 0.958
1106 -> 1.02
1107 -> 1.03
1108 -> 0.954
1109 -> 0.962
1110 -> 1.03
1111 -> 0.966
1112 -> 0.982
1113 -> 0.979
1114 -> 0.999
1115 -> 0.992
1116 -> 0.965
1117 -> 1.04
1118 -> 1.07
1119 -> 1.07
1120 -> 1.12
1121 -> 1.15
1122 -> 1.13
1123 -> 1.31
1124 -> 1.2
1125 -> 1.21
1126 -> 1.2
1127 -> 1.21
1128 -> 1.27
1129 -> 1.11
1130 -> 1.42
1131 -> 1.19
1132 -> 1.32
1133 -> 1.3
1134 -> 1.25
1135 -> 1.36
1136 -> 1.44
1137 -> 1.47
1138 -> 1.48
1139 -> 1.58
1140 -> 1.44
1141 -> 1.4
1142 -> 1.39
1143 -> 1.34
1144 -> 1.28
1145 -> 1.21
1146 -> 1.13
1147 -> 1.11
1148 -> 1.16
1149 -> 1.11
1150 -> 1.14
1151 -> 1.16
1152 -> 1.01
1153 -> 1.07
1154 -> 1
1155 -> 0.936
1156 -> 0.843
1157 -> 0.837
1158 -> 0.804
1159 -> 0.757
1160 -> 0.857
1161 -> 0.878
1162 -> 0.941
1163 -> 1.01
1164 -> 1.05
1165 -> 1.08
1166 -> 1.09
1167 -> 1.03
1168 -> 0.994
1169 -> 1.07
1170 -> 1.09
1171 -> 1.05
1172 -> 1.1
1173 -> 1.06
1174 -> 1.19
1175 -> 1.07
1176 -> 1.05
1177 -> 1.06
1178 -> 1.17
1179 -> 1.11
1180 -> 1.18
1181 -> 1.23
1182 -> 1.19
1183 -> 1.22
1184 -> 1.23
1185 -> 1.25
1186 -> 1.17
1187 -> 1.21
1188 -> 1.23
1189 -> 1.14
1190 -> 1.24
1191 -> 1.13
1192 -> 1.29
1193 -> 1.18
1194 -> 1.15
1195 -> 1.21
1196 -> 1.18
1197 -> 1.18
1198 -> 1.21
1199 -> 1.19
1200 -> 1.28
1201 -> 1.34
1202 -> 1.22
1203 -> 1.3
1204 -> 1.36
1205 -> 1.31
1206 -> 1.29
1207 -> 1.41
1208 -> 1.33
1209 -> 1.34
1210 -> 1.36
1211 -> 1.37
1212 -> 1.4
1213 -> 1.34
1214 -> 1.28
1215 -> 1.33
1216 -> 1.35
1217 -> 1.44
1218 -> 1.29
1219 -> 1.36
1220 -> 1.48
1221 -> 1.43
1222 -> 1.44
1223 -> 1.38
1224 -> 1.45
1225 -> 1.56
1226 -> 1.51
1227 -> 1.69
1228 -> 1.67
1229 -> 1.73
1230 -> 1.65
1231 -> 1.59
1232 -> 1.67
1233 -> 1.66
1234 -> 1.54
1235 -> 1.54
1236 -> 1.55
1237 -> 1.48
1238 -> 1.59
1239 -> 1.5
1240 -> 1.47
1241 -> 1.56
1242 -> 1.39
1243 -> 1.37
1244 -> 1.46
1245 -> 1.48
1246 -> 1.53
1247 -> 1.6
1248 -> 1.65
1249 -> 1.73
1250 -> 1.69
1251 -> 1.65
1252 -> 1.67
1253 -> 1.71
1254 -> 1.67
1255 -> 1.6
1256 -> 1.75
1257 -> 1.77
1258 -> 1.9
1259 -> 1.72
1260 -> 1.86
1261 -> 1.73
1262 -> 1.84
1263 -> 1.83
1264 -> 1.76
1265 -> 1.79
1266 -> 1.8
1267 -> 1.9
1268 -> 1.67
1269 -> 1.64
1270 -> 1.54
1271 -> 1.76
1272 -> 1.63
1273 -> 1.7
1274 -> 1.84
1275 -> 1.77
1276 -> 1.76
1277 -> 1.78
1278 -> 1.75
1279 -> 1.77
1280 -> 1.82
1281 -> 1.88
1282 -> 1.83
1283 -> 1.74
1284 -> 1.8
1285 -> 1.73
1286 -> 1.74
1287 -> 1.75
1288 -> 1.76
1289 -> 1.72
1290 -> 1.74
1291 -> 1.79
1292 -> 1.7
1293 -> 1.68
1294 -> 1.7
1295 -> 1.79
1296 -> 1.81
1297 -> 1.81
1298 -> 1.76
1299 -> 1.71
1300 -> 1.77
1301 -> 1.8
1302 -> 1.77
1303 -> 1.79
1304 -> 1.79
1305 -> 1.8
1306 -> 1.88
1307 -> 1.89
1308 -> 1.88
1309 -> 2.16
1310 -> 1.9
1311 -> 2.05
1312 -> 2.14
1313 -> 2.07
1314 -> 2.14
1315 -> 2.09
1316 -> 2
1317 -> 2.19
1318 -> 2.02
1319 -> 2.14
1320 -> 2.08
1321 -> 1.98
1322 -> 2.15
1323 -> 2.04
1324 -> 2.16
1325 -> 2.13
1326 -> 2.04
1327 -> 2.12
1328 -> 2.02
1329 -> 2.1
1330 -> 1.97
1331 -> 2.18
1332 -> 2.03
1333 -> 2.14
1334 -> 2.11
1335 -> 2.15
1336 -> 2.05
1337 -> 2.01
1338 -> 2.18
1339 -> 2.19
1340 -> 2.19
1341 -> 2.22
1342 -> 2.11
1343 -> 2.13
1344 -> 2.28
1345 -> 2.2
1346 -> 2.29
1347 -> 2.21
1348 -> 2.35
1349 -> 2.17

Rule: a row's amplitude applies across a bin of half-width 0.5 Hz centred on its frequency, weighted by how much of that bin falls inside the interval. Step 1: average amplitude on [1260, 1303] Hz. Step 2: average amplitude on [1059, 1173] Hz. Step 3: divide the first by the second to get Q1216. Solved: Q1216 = 1.6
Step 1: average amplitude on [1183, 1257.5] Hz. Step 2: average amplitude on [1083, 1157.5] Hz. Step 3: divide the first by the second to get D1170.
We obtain 1.26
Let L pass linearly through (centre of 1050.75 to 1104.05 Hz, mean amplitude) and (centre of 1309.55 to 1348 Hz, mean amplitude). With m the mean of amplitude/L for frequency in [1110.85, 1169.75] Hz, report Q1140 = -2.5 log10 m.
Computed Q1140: 0.23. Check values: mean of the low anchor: 1.17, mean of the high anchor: 2.11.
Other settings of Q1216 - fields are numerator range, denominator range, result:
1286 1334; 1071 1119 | 1.78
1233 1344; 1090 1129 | 1.72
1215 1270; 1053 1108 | 1.39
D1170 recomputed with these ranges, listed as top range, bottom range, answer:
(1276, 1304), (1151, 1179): 1.75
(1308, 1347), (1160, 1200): 1.87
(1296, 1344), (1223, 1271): 1.23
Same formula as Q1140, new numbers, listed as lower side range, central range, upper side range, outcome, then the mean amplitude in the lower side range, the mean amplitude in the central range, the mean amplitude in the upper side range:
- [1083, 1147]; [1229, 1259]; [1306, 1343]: 0.08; 1.15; 1.6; 2.08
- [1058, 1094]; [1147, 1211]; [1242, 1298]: 0.29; 1.2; 1.13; 1.72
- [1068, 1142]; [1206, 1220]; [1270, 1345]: 0.16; 1.16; 1.36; 1.93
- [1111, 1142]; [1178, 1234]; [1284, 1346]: 0.15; 1.22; 1.34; 1.98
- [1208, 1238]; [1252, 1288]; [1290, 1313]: -0.04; 1.48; 1.76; 1.84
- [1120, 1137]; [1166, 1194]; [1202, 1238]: 0.19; 1.26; 1.14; 1.45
